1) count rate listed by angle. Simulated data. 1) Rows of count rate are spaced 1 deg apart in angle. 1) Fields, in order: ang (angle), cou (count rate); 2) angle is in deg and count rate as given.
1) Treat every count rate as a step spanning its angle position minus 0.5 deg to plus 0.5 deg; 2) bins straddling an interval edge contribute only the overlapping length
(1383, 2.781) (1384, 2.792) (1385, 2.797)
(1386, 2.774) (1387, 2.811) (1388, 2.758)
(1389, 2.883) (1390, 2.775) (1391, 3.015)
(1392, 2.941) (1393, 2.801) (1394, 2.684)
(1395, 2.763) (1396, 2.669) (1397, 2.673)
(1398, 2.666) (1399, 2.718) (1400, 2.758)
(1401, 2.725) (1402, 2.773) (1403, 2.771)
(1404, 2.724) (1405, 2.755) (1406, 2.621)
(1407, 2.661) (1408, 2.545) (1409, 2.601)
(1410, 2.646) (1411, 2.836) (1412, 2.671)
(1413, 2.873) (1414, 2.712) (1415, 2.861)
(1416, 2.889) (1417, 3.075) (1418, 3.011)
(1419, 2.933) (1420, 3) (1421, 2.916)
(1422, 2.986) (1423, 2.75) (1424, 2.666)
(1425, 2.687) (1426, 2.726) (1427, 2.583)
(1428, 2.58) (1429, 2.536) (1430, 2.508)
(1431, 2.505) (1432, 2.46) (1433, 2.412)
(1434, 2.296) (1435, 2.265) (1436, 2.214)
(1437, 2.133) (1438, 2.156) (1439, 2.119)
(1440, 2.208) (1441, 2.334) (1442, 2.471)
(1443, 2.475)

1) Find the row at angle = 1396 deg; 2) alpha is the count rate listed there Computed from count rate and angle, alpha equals 2.669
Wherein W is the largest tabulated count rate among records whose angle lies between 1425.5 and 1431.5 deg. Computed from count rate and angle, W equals 2.726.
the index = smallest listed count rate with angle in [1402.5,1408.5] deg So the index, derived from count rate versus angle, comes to 2.545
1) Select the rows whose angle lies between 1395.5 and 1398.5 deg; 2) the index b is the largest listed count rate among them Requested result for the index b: 2.673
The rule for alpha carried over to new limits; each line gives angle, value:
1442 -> 2.471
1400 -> 2.758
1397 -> 2.673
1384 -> 2.792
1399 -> 2.718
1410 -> 2.646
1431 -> 2.505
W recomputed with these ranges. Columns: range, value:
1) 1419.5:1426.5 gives 3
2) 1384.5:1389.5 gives 2.883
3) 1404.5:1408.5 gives 2.755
